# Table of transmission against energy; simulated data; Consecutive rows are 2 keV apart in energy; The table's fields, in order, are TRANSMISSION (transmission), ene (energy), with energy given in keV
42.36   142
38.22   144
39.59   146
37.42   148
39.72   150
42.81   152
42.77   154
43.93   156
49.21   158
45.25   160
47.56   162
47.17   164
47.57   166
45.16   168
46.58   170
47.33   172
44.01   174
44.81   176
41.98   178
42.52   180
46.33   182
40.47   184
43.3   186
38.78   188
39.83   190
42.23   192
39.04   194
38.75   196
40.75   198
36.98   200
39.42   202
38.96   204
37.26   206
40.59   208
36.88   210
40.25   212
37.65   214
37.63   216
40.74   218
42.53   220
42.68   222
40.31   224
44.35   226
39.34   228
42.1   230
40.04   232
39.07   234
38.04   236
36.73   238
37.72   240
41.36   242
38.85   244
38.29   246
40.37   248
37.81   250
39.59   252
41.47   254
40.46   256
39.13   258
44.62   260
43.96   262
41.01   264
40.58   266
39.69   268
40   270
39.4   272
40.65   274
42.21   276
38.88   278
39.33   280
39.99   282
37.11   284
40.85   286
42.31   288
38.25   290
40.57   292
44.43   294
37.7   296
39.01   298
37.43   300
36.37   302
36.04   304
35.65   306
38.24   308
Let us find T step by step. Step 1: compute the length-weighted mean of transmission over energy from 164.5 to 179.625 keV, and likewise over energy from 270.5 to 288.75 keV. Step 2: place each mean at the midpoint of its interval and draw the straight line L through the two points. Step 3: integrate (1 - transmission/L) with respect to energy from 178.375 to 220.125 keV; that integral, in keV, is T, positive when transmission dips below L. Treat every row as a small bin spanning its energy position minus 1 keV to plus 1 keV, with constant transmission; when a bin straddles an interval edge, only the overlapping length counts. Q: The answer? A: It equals 3.8 keV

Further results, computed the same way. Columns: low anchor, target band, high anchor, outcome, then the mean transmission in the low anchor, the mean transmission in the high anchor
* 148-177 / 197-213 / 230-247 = 1.1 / 45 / 39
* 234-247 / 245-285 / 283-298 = -0.9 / 38.5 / 40.1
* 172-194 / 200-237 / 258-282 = 1.8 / 42.5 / 40.8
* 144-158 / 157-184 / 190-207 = -3.4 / 41.4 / 39.2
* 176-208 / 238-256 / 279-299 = 0.4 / 40.6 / 40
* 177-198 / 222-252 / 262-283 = 0.8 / 41.3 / 40.4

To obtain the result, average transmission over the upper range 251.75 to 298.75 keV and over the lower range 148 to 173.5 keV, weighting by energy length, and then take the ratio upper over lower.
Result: 0.9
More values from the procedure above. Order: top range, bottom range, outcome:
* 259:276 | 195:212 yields 1.06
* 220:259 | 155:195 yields 0.90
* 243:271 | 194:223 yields 1.03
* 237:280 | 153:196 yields 0.91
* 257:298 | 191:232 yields 1.01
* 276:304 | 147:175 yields 0.88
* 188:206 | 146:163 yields 0.91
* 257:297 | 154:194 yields 0.92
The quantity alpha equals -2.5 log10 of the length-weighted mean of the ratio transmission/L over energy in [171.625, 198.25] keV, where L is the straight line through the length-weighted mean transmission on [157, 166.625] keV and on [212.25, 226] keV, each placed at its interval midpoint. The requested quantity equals 0.06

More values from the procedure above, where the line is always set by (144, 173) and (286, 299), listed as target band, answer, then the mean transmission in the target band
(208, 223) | 0.07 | 39.8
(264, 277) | 0.02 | 40.5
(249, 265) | 0.01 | 41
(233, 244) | 0.09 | 38.6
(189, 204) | 0.09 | 39.5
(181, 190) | 0.04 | 42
